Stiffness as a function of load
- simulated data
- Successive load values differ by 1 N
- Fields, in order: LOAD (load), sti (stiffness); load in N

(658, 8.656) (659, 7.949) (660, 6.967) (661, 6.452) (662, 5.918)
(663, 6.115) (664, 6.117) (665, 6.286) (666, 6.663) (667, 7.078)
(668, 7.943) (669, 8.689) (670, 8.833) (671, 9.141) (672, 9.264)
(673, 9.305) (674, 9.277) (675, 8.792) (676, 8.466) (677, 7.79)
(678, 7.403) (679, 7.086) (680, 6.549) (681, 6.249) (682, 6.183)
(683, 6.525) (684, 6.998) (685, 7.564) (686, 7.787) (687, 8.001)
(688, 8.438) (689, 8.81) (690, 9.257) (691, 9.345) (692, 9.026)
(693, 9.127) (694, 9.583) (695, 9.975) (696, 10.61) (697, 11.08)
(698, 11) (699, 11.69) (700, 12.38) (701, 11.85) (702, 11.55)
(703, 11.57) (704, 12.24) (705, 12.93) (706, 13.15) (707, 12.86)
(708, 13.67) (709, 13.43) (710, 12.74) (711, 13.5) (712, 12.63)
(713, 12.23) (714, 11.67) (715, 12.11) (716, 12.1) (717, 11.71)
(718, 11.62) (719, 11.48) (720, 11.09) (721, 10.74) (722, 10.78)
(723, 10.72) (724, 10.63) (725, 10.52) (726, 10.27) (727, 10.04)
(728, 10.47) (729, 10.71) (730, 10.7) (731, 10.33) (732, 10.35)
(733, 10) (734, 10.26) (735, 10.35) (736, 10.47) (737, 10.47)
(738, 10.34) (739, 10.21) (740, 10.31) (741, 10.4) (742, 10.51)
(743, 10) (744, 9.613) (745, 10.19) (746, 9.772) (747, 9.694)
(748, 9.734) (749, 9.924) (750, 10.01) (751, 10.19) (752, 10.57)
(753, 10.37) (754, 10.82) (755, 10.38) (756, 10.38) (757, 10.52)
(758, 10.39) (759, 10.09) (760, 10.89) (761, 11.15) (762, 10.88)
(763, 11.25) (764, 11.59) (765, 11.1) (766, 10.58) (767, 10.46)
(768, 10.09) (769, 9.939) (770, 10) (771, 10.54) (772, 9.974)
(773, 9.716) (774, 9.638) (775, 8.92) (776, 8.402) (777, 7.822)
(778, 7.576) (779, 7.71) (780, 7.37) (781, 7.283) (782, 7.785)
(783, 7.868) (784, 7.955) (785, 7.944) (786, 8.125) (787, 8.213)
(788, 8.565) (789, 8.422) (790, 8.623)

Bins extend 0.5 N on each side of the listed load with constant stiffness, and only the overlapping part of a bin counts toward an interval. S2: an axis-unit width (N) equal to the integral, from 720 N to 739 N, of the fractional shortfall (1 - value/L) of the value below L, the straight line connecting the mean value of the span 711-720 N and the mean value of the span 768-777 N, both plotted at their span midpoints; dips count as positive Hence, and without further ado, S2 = 1.5 N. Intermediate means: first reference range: 12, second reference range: 9.56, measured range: 10.5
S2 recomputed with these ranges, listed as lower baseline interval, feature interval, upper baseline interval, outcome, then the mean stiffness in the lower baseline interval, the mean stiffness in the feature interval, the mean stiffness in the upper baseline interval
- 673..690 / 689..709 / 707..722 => -2.1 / 7.72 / 11.2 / 12.2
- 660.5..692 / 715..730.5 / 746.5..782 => -3.7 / 7.71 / 10.9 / 9.85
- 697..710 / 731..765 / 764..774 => 1.7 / 12.3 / 10.4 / 10.3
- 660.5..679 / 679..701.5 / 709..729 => 1.0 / 7.73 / 8.96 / 11.5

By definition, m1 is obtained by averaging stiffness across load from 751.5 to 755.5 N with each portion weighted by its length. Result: 10.5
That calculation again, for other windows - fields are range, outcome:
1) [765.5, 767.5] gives 10.5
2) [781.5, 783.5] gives 7.83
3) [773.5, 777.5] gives 8.7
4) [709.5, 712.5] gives 13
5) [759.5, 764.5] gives 11.2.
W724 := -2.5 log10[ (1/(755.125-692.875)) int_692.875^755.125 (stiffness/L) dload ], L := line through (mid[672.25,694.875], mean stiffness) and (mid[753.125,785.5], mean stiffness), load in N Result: -0.24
